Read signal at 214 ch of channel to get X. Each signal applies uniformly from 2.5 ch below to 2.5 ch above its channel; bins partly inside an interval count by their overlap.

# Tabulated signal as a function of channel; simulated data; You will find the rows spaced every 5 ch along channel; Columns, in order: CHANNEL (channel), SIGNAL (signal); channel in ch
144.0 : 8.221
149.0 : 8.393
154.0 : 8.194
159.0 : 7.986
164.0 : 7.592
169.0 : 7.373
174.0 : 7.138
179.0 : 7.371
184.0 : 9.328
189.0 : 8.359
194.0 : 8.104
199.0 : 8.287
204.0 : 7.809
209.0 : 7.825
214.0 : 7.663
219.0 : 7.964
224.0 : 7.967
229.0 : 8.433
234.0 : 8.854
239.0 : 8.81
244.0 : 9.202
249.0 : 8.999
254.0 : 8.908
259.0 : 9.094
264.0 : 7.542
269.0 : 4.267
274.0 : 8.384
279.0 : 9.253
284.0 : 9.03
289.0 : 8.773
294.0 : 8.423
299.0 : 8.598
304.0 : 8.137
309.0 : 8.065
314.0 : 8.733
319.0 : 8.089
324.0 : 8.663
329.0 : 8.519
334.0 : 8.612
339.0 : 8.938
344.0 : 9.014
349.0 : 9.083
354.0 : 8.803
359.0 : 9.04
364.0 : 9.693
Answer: 7.663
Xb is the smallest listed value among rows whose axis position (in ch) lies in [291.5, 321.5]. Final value 8.065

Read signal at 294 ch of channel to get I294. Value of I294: 8.423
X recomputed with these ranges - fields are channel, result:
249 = 8.999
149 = 8.393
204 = 7.809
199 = 8.287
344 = 9.014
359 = 9.04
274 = 8.384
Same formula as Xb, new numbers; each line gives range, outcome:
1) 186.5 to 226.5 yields 7.663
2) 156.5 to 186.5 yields 7.138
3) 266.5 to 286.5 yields 4.267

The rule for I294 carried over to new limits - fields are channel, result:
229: 8.433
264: 7.542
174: 7.138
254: 8.908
